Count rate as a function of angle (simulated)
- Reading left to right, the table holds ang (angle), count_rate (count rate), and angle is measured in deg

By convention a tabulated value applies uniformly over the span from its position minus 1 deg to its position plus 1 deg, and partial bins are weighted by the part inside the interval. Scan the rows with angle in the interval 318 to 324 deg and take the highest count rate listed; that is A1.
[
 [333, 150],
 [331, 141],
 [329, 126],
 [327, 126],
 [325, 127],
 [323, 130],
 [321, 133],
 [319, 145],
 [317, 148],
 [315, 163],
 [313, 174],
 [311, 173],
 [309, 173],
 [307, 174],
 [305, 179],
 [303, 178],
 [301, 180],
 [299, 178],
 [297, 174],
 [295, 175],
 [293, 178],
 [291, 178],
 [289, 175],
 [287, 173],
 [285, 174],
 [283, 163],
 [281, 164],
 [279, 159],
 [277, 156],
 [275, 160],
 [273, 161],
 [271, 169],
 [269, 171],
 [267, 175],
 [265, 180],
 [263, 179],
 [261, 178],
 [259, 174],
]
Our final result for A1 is 145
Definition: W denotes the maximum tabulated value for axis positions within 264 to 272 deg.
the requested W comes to 180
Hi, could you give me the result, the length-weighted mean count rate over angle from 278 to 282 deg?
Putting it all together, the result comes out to 162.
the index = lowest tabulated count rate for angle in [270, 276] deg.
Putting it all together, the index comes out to 160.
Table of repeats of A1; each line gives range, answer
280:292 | 178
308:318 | 174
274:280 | 160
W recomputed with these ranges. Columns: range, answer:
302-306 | 179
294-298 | 175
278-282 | 164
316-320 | 148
